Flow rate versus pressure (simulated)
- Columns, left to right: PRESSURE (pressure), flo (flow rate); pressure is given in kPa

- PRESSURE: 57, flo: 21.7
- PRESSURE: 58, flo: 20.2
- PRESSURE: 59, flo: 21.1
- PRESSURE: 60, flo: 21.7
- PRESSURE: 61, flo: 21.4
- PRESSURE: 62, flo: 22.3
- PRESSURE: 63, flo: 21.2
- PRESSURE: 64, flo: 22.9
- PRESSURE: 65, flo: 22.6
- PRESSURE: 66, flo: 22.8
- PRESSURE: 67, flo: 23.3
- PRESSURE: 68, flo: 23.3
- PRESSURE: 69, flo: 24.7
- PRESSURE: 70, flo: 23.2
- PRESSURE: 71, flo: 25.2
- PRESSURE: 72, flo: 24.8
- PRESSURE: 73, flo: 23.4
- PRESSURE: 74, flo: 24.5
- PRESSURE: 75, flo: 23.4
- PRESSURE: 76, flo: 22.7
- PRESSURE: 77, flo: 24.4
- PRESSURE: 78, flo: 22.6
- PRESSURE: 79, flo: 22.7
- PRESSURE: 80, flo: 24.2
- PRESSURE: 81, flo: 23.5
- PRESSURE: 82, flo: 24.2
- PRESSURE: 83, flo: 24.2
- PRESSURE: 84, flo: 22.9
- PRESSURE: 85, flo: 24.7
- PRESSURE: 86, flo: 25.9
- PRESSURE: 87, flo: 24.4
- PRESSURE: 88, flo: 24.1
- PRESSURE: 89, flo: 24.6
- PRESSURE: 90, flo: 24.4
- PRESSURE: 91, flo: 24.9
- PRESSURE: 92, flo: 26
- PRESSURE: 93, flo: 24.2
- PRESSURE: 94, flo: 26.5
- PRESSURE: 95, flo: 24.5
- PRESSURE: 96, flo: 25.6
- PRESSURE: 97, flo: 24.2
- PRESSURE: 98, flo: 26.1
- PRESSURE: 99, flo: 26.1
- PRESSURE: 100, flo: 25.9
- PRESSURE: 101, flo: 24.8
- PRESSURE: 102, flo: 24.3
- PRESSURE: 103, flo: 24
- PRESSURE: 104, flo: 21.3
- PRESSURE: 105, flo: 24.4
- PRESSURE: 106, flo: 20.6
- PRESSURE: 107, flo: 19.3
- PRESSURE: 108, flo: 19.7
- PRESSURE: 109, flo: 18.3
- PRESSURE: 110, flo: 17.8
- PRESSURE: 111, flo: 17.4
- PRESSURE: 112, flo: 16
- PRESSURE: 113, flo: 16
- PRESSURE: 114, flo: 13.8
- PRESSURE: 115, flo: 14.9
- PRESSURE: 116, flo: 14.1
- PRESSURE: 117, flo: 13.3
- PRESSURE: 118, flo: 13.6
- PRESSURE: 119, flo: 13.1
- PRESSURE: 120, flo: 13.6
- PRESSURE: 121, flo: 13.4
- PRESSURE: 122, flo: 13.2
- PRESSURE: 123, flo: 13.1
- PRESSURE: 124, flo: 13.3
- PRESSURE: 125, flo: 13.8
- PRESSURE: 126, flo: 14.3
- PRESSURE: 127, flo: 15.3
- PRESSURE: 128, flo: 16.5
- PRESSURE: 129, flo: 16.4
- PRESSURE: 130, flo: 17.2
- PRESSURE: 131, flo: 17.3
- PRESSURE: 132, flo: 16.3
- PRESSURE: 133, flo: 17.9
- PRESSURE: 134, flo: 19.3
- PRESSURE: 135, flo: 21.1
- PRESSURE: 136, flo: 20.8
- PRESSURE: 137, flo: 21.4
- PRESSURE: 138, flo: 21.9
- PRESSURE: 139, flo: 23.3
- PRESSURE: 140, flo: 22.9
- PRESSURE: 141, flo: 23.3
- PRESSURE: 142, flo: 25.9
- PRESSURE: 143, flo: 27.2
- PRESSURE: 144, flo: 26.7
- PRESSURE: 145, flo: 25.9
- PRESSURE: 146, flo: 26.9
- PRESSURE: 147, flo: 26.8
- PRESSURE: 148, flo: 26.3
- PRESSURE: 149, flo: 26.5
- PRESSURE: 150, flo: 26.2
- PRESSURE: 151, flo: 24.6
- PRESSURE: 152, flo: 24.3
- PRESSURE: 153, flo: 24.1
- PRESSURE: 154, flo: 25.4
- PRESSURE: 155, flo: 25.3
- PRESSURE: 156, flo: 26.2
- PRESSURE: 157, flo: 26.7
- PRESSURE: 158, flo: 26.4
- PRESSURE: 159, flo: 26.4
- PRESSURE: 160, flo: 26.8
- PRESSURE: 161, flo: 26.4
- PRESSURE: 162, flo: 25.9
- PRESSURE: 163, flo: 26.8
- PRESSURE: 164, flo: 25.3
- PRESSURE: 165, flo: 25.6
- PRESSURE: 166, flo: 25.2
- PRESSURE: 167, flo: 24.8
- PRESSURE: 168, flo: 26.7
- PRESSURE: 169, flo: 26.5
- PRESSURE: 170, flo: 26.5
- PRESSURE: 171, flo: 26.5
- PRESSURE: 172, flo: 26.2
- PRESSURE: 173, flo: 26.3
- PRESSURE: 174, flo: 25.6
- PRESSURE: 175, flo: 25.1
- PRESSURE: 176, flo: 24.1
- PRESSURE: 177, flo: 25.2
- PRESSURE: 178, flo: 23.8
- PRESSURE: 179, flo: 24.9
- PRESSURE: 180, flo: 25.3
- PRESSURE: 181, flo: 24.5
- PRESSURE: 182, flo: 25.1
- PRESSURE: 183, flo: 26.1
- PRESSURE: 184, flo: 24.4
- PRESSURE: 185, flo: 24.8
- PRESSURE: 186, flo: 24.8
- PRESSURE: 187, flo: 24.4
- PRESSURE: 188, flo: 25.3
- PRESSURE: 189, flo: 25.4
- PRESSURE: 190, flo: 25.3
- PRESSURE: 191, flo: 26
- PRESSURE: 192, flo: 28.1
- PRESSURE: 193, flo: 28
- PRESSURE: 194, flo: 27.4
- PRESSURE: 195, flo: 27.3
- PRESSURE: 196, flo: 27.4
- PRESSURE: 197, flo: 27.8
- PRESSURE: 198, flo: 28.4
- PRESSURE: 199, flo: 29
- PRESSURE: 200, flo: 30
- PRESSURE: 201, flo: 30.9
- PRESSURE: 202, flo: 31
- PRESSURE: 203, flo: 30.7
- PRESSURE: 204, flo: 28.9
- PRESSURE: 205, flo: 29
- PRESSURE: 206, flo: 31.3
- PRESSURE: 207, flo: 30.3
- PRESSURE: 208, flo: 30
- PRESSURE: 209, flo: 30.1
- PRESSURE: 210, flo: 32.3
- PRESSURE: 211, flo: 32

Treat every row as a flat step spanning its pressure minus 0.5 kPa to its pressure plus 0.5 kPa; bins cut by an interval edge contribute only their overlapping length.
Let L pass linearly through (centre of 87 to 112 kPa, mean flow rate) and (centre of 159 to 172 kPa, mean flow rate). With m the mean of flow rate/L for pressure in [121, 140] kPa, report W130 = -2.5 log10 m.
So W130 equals 0.38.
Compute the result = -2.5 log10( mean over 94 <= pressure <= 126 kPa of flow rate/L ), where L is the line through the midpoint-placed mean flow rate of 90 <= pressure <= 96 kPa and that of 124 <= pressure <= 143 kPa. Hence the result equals 0.219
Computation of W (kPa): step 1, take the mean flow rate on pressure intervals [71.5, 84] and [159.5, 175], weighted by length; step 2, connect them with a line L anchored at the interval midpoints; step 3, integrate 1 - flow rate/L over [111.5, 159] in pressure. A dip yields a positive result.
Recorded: 9.73 kPa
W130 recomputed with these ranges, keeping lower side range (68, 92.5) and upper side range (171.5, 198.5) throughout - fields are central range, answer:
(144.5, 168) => -0.02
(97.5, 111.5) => 0.11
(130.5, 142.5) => 0.19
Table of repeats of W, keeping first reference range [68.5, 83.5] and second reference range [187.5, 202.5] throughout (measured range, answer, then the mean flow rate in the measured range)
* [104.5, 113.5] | 2.20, 18.8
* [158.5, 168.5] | 0.29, 26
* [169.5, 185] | 1.10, 25.3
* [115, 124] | 4.20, 13.5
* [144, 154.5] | 0.22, 25.7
